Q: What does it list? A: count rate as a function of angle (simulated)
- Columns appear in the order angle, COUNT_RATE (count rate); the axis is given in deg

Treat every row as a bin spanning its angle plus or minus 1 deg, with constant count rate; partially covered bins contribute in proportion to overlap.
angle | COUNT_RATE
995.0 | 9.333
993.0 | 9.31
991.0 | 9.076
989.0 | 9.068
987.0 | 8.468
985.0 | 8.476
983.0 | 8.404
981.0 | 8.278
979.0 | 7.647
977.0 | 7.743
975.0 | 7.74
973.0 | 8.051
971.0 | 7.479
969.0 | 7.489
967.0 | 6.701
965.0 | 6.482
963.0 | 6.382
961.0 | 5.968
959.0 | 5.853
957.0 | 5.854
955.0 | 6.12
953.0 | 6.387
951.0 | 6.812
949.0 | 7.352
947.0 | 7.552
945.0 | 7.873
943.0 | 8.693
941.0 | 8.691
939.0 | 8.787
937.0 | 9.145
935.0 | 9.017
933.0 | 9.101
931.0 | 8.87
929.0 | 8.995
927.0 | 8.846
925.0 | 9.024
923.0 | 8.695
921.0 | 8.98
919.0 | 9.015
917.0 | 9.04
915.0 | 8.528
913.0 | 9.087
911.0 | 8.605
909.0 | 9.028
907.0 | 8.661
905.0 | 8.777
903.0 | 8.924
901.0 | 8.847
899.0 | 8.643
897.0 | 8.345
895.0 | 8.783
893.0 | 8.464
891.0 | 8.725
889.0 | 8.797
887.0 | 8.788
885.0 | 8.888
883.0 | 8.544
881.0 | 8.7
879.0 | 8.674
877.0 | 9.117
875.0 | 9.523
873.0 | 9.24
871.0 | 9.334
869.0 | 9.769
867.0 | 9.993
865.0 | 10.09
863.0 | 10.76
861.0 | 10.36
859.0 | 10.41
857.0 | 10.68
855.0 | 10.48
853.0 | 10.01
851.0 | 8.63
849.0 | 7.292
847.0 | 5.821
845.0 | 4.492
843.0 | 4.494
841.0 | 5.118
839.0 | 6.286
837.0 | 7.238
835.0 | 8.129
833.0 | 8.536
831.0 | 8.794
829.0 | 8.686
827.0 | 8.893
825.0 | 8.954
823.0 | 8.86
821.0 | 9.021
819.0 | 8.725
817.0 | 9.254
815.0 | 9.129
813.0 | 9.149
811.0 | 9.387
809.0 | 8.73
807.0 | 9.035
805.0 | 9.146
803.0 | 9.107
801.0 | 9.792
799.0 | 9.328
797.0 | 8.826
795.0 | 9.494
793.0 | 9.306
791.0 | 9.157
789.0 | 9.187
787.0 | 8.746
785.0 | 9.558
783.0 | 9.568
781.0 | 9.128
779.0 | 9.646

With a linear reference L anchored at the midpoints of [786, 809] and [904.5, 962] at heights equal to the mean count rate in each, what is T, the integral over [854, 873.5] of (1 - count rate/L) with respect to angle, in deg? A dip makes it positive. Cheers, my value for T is -3.2 deg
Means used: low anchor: 9.17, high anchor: 8.18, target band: 10.1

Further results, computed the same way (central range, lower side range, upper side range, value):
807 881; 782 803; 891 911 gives 2.76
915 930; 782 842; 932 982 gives -2.16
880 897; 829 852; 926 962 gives -3.25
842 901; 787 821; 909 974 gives -1.89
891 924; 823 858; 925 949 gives -1.49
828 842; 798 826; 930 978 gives 2.09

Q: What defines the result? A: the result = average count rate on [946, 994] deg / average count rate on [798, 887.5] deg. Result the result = 0.9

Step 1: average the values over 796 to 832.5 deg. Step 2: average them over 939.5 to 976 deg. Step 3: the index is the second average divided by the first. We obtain 0.79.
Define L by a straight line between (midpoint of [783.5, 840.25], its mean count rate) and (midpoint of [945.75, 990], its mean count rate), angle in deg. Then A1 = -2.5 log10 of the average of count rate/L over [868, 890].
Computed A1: -0.11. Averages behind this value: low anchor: 8.86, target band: 9.03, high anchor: 7.29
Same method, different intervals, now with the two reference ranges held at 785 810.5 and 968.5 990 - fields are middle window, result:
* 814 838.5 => 0.05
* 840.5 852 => 0.42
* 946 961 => 0.25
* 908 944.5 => -0.06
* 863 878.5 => -0.11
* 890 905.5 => -0.01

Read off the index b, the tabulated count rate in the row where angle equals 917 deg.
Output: 9.04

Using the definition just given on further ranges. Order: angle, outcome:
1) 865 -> 10.09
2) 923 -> 8.695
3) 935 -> 9.017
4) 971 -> 7.479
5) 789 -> 9.187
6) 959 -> 5.853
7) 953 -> 6.387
